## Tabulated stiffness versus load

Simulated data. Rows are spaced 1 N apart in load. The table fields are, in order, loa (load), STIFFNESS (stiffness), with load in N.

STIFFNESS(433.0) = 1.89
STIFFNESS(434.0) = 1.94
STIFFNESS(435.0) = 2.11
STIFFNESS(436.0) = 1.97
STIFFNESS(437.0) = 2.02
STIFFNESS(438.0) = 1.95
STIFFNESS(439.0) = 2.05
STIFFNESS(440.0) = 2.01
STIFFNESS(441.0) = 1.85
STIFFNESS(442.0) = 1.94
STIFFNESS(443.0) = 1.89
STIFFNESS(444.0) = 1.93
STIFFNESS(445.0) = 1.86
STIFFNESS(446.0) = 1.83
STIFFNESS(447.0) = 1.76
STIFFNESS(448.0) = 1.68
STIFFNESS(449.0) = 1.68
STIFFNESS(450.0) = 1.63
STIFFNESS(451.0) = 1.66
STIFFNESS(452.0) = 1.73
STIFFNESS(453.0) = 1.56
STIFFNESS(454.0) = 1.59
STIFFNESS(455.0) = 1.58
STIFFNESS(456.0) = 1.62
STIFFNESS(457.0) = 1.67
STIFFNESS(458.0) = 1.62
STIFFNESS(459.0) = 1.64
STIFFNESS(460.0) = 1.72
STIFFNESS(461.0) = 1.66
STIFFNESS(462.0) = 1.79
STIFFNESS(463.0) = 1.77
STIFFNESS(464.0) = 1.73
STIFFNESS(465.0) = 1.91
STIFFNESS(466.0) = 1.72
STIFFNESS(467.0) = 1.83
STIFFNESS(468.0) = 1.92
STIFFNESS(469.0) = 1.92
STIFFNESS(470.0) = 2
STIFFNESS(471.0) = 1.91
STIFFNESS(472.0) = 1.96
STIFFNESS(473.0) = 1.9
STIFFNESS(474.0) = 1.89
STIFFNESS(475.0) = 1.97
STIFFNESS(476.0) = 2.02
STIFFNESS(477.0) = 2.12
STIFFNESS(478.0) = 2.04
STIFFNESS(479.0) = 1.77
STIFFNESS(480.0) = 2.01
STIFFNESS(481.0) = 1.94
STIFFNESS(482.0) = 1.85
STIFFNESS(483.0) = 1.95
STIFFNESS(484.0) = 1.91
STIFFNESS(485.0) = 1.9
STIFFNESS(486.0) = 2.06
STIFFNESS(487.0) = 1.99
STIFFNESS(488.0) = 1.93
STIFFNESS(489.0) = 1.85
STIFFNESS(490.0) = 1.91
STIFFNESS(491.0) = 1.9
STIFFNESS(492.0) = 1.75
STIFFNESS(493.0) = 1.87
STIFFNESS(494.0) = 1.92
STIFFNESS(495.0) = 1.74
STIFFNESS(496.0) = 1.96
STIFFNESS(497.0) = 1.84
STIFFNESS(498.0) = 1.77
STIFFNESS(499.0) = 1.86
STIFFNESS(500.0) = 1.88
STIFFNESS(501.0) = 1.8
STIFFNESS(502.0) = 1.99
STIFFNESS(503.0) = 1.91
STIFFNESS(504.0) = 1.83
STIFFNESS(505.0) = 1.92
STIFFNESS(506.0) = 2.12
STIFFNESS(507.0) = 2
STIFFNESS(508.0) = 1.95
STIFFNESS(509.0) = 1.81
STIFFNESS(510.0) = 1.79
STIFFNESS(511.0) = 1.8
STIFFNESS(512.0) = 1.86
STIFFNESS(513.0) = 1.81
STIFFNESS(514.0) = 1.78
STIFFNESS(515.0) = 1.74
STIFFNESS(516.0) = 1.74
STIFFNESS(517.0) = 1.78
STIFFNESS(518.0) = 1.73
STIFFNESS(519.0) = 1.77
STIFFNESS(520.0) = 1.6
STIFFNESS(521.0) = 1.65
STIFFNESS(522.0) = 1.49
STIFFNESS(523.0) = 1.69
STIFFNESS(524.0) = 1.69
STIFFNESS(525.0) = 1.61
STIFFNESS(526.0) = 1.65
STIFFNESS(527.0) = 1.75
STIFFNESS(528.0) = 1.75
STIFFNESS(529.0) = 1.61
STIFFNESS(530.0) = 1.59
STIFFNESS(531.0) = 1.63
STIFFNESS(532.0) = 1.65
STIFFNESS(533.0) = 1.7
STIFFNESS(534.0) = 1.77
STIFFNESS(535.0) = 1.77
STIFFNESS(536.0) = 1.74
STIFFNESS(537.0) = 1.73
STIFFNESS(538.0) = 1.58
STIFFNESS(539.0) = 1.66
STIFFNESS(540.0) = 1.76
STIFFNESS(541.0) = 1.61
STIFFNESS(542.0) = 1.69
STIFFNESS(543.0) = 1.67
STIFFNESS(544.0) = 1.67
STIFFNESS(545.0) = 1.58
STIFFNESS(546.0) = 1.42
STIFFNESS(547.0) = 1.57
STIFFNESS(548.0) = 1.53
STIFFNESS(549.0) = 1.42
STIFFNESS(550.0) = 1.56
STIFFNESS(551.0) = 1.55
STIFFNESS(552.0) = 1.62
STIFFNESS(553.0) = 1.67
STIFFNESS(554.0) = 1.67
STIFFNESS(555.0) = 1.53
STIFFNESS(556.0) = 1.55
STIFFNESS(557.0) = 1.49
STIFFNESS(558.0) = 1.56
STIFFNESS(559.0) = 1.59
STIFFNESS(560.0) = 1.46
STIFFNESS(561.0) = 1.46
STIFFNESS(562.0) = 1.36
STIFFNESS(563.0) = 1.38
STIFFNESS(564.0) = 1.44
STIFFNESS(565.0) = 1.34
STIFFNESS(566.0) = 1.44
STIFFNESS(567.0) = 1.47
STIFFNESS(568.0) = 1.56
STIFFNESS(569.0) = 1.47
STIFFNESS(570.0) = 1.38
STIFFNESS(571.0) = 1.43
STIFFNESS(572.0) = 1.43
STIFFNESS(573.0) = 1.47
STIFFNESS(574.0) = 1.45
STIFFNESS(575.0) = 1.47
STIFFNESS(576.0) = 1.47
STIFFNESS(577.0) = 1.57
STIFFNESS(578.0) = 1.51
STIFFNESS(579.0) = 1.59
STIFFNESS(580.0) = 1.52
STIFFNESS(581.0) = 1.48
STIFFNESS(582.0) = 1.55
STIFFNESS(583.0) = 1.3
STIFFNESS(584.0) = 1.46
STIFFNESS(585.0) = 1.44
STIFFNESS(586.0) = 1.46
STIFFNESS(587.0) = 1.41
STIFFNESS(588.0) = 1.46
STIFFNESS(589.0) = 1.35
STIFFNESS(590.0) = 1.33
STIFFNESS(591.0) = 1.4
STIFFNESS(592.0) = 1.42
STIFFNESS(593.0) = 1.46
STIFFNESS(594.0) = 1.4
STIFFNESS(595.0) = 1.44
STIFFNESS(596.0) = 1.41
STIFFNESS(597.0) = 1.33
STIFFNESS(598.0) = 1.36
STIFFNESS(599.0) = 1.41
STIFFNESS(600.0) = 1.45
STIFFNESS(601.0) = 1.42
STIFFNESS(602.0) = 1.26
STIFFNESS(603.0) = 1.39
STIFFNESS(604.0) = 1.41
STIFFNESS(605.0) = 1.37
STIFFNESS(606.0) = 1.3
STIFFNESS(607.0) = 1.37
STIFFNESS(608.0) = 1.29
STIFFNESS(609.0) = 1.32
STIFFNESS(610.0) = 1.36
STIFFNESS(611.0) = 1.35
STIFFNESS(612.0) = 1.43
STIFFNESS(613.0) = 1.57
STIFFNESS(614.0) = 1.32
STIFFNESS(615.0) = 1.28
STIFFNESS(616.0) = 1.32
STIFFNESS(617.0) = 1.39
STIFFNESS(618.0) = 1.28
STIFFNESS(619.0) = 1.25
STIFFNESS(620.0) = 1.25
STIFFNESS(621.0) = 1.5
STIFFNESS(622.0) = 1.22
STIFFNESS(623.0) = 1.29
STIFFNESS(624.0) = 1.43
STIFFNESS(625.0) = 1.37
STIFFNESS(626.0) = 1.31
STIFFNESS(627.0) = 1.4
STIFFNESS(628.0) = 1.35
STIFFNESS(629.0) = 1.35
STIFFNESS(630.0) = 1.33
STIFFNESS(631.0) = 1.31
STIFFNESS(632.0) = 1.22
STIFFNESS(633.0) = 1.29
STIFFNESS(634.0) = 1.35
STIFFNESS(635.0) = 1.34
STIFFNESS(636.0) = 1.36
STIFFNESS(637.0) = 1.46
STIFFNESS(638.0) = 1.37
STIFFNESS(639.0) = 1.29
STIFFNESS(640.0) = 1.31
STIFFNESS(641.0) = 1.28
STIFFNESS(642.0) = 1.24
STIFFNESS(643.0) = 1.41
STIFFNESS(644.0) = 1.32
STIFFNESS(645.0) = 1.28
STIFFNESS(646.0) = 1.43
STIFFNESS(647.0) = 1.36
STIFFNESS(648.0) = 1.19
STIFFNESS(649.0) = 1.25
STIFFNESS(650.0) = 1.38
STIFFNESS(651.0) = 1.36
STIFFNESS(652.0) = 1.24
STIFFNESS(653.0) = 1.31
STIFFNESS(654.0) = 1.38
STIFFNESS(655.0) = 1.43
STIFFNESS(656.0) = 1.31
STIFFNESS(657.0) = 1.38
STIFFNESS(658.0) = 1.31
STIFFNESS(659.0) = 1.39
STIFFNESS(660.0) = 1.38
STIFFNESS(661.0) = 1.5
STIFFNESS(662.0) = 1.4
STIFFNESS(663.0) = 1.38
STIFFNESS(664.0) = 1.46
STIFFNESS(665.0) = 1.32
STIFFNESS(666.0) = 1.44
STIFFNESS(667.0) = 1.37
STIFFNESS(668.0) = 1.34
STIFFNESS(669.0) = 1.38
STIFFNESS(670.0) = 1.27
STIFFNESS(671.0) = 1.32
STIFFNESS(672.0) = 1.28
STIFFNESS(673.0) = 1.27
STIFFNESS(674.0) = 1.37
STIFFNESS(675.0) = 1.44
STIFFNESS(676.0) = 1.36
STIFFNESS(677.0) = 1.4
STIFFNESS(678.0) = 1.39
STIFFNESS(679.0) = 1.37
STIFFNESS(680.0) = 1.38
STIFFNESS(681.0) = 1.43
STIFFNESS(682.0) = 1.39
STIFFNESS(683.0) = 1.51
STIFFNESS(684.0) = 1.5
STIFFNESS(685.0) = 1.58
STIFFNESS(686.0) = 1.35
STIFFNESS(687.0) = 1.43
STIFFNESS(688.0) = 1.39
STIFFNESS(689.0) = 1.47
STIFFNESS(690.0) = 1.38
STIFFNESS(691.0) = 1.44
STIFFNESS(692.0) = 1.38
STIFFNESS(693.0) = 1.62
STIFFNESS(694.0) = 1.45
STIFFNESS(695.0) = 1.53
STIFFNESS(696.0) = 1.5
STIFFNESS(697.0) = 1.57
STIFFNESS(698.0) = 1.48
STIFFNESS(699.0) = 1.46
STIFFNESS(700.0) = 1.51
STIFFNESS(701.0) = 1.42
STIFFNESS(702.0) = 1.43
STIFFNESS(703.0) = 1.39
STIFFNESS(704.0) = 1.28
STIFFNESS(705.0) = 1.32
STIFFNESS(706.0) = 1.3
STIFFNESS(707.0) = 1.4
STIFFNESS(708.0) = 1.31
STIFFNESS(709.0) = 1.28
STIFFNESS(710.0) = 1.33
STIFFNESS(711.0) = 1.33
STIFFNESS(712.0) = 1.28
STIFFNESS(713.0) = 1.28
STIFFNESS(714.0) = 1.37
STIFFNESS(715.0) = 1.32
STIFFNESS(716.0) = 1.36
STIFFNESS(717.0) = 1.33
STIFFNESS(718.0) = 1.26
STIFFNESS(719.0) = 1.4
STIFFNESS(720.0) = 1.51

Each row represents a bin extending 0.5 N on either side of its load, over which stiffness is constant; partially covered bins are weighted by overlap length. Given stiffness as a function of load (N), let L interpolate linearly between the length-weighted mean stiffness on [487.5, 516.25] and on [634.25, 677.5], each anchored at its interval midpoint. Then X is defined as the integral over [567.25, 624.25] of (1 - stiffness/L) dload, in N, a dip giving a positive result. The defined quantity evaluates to 5.4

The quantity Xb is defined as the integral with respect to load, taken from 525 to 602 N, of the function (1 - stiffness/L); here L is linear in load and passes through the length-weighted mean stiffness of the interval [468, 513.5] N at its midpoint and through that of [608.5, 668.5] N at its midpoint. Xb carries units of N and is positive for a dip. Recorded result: 5.3 N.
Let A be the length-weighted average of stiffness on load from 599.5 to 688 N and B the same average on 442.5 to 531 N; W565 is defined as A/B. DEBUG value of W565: 0.75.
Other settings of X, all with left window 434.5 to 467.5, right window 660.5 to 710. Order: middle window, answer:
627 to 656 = 2.9 N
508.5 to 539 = -0.7 N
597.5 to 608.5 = 1.2 N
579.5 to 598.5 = 1.7 N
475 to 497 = -2.4 N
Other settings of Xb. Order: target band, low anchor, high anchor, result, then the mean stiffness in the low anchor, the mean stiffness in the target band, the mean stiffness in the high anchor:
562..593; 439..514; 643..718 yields 3.25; 1.85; 1.45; 1.38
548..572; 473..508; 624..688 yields 2.69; 1.92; 1.5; 1.36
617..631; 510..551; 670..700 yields 1.74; 1.67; 1.33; 1.43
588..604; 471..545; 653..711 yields 2.11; 1.81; 1.39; 1.4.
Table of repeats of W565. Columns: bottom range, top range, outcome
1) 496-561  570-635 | 0.82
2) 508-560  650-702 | 0.85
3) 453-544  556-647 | 0.77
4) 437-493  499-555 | 0.93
